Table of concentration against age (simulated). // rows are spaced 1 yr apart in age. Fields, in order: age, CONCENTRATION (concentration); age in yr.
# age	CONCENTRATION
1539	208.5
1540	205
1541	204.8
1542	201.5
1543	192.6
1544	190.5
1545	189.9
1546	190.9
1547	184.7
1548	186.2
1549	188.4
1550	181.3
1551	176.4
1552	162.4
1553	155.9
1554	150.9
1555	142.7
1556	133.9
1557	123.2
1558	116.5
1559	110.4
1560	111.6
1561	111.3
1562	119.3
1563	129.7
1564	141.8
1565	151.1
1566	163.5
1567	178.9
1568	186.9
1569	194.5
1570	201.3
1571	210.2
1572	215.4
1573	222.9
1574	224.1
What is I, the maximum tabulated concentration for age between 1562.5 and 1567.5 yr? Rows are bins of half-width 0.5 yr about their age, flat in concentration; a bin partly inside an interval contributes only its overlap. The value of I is 178.9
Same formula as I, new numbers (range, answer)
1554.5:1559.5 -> 142.7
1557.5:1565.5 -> 151.1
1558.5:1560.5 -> 111.6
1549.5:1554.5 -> 181.3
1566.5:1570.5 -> 201.3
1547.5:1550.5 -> 188.4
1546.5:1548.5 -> 186.2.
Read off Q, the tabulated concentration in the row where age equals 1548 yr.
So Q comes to 186.2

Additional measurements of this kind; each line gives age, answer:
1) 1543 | 192.6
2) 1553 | 155.9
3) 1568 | 186.9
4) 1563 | 129.7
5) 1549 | 188.4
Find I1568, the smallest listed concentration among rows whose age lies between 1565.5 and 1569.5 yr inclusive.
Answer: 163.5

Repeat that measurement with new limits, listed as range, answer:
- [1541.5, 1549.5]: 184.7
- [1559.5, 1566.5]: 111.3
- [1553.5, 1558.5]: 116.5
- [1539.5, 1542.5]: 201.5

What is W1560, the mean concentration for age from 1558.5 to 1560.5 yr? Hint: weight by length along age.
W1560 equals 111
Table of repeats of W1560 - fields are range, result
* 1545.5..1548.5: 187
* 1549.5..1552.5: 173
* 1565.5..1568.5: 176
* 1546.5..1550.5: 185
